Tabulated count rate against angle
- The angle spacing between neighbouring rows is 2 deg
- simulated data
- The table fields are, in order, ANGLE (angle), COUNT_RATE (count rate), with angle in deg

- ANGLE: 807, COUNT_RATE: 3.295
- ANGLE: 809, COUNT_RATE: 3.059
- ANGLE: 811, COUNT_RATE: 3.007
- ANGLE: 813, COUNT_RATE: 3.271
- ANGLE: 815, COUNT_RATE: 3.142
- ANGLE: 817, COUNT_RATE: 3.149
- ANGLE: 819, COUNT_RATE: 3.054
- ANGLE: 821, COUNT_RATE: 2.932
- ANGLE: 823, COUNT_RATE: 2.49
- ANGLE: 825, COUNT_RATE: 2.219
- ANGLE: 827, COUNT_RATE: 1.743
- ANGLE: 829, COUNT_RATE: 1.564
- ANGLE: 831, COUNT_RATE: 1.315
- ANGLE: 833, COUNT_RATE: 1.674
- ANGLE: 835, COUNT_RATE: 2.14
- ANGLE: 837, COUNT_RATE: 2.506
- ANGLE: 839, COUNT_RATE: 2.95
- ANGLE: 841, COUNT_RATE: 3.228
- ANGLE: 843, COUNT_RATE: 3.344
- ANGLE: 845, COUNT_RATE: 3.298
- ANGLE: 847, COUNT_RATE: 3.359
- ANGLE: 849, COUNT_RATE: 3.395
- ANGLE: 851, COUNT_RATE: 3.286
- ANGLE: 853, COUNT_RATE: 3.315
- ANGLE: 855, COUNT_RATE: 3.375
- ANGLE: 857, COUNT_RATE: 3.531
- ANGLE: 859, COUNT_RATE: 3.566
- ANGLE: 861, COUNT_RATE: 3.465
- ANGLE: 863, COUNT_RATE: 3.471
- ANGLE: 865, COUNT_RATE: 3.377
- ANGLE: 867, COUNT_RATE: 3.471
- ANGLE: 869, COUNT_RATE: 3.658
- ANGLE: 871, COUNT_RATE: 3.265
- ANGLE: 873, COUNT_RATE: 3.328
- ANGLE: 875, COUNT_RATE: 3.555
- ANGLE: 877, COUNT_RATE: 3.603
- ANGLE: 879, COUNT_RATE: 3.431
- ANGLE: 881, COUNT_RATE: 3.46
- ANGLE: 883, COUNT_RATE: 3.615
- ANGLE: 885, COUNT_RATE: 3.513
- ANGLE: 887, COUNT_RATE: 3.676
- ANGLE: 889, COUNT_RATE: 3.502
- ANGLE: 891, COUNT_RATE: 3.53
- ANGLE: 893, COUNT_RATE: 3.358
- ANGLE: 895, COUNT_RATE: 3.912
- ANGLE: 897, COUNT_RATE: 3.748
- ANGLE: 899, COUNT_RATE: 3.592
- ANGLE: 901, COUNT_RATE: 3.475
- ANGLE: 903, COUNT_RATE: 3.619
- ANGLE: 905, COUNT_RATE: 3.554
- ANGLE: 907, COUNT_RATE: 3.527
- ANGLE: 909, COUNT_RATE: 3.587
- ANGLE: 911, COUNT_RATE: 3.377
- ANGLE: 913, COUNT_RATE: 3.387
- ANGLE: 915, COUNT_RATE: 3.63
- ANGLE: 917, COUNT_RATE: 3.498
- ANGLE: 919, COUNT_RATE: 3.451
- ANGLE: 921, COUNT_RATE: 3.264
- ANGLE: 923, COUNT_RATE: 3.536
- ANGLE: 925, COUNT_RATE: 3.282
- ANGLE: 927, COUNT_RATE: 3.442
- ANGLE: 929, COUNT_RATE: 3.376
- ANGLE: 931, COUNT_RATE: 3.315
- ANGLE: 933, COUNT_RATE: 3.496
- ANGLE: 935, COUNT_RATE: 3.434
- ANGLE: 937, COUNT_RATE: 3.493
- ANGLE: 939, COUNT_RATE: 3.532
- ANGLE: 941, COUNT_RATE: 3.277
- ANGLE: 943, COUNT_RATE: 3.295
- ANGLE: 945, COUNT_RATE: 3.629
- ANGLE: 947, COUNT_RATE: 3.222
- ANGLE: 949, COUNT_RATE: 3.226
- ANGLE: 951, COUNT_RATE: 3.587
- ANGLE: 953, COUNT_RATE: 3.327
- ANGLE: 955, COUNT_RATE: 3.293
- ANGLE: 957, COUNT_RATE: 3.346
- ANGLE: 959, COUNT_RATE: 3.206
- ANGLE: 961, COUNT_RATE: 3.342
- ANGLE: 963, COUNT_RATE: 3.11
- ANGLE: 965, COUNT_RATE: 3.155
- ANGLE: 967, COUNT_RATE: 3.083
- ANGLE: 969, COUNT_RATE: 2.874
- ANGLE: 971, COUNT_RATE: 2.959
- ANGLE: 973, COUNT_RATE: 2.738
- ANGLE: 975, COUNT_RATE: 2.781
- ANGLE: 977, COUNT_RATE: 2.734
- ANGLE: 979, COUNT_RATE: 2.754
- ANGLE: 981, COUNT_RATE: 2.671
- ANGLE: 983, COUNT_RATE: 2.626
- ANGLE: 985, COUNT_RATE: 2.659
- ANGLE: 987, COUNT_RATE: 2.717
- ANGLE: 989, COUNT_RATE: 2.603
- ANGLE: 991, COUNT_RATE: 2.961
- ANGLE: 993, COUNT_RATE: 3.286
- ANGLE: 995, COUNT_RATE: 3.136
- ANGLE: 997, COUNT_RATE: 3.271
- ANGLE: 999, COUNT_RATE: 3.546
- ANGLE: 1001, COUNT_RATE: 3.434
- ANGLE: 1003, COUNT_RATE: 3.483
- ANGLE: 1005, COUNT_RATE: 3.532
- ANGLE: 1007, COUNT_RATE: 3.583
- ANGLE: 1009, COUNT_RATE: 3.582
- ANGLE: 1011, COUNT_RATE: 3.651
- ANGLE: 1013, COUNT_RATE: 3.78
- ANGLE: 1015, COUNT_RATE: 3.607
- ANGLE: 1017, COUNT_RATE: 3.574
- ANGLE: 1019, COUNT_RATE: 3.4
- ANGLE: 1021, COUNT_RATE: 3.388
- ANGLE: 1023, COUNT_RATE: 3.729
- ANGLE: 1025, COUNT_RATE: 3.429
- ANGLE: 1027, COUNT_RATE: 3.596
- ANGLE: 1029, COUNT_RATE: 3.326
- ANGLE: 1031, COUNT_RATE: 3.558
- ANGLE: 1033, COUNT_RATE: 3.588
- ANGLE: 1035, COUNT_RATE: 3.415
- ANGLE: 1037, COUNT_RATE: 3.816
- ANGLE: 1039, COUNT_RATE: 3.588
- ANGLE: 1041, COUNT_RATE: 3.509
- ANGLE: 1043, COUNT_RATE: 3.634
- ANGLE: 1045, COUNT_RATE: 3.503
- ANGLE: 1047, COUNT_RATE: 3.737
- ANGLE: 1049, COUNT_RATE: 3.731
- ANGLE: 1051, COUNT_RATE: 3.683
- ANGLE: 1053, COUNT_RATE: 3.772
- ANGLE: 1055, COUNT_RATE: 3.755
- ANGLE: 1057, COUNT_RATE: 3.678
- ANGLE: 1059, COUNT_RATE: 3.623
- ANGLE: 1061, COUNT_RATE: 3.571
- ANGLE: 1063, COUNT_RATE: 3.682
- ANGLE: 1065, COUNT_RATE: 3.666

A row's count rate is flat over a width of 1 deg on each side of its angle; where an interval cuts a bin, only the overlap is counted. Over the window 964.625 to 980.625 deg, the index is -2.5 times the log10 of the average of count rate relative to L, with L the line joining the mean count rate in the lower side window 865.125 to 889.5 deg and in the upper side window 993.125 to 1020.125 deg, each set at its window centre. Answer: 0.22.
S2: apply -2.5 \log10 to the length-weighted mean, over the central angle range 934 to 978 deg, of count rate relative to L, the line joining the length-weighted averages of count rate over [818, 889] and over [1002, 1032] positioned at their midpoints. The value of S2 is 0.05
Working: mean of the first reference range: 3.07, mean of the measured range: 3.21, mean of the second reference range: 3.55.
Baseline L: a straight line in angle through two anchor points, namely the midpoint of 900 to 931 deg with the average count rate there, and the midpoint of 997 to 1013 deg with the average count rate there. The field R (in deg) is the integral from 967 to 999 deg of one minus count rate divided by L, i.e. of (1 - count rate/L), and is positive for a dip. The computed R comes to 5.8 deg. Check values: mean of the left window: 3.46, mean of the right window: 3.54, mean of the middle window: 2.88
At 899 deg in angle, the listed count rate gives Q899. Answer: 3.592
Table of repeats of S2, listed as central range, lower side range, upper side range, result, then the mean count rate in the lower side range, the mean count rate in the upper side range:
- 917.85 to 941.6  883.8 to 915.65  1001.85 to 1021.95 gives 0.05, 3.56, 3.56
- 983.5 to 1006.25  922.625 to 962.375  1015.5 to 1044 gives 0.11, 3.38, 3.54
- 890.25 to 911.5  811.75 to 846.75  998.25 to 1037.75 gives -0.20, 2.61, 3.55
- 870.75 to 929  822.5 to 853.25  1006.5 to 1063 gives -0.20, 2.6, 3.6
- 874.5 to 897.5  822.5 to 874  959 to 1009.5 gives -0.20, 2.94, 3.06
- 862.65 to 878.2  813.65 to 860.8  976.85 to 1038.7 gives -0.19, 2.82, 3.32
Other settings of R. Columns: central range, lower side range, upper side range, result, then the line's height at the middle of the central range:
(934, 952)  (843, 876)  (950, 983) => -1.6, 3.13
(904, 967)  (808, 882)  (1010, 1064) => -1.7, 3.3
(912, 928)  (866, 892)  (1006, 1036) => 0.4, 3.52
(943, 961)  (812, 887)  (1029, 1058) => 0.1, 3.36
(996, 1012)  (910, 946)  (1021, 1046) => 0.0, 3.52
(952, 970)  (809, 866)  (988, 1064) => 0.6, 3.31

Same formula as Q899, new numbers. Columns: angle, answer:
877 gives 3.603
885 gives 3.513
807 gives 3.295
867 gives 3.471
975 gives 2.781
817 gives 3.149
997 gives 3.271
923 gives 3.536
